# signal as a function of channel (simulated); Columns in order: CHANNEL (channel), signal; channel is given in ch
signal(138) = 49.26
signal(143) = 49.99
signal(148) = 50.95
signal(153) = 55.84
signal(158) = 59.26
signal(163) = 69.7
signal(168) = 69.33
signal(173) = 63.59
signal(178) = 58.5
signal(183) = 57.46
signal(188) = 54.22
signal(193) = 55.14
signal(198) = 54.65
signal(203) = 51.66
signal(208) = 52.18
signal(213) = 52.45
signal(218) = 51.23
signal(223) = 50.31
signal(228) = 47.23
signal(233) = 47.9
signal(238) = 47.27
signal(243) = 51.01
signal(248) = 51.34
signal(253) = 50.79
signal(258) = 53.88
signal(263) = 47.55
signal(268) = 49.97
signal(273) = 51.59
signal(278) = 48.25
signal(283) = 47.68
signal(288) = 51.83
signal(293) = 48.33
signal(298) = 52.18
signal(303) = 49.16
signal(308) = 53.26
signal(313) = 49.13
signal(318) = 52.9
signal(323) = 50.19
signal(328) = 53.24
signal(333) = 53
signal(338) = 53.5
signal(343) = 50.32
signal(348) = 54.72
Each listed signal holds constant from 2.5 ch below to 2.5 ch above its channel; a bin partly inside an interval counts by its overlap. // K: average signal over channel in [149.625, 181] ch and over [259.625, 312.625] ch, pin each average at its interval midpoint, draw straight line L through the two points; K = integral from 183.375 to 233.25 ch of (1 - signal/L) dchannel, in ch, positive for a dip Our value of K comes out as 5.03 ch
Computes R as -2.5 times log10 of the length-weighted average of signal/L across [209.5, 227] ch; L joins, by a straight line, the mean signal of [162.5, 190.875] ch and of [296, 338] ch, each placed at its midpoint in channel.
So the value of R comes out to 0.151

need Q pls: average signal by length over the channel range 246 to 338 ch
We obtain 50.9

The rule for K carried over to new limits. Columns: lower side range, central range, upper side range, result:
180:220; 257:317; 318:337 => 2.9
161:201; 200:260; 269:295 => 4.7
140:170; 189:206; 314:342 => 1.0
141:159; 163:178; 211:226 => -3.6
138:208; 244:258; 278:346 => 0.6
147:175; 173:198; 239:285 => 0.9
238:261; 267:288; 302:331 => 0.7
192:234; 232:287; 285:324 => 1.4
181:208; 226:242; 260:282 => 1.2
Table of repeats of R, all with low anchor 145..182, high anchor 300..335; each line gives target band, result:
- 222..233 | 0.18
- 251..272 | 0.09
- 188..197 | 0.08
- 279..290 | 0.09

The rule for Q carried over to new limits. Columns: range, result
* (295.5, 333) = 51.5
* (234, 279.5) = 50.2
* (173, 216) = 55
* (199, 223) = 51.9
